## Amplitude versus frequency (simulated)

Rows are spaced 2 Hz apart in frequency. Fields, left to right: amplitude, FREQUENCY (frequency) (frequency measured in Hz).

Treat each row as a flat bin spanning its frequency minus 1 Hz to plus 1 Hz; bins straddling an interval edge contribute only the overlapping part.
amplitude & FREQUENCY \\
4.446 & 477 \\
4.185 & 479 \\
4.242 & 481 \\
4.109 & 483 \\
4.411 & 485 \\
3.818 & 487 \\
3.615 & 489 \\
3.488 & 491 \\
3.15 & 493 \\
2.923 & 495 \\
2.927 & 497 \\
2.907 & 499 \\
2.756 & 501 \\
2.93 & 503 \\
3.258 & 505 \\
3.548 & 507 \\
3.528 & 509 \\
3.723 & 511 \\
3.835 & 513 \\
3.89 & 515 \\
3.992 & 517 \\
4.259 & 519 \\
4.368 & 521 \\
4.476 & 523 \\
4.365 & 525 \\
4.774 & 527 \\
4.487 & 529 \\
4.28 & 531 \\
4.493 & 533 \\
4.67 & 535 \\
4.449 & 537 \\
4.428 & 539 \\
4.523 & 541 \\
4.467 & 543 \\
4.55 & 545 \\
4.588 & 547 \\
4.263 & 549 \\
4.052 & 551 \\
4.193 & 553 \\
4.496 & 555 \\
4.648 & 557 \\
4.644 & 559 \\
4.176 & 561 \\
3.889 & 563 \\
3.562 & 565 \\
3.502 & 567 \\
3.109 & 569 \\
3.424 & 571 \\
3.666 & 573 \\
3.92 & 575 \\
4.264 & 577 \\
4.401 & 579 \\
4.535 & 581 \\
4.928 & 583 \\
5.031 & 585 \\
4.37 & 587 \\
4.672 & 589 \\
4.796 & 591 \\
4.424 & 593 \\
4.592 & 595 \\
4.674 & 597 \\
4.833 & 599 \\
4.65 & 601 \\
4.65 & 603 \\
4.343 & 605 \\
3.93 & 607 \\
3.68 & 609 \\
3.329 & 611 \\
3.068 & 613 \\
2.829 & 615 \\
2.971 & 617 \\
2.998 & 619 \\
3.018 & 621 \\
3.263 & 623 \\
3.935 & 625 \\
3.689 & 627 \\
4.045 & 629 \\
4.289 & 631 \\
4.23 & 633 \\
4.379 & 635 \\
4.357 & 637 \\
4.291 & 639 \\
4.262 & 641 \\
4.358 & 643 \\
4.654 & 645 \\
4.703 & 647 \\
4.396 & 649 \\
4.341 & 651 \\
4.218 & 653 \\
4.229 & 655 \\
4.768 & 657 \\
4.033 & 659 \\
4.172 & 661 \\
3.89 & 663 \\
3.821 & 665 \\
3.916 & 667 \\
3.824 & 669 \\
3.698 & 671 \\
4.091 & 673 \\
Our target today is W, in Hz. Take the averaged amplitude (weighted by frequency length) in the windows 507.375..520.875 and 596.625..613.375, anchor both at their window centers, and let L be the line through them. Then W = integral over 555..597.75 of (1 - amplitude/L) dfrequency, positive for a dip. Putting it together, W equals -1.9 Hz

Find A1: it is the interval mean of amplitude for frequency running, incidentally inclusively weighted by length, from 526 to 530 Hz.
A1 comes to 4.63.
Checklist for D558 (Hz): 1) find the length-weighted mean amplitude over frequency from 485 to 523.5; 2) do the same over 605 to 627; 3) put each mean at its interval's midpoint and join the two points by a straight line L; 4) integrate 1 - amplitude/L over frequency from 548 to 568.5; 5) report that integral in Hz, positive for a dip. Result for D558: -3.9 Hz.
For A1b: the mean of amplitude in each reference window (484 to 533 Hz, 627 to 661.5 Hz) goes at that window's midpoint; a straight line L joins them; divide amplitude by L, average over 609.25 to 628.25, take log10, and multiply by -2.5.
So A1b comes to 0.28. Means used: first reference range 3.75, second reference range 4.32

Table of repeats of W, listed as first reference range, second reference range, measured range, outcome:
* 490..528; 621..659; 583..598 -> -2.55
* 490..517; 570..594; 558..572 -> 1.28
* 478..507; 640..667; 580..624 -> -0.63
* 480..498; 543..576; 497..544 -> -2.01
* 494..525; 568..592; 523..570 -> -4.39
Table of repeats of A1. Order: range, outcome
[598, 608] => 4.48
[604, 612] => 3.82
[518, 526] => 4.37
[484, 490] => 3.95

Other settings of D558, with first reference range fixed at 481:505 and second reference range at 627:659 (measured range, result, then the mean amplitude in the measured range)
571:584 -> -1.0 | 4.22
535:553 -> -3.4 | 4.42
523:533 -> -2.4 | 4.48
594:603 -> -1.4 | 4.68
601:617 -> 1.6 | 3.7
